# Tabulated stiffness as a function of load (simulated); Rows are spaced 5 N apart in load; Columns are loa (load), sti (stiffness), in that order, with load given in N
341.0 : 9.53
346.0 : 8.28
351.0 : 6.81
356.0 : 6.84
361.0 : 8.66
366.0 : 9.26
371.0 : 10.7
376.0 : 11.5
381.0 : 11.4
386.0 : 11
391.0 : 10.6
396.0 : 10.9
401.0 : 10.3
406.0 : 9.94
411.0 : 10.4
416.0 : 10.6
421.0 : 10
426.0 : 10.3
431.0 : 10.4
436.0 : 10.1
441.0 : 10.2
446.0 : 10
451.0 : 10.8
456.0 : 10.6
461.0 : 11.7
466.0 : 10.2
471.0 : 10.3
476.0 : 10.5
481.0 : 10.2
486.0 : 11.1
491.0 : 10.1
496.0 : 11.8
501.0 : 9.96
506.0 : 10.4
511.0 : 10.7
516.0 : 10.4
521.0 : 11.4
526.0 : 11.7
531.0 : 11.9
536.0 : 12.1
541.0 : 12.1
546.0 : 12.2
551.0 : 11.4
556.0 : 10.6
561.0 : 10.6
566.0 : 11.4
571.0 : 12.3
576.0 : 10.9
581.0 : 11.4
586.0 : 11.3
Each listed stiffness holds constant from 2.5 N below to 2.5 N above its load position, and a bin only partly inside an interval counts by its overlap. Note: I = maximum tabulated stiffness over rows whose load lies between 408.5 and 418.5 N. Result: 10.6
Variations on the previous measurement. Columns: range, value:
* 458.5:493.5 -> 11.7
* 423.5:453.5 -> 10.8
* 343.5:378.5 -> 11.5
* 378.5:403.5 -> 11.4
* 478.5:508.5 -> 11.8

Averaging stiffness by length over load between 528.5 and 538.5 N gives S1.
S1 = 12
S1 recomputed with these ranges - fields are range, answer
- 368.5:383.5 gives 11.2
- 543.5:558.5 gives 11.4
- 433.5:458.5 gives 10.3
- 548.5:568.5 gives 11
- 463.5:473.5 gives 10.2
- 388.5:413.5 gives 10.4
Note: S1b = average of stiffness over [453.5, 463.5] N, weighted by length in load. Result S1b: 11.2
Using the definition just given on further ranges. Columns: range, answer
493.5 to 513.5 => 10.7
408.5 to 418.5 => 10.5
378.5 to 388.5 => 11.2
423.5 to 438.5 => 10.3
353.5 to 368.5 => 8.25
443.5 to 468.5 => 10.7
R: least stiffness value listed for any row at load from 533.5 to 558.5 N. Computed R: 10.6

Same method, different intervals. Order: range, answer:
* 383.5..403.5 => 10.3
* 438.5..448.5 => 10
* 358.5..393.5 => 8.66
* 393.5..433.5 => 9.94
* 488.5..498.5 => 10.1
